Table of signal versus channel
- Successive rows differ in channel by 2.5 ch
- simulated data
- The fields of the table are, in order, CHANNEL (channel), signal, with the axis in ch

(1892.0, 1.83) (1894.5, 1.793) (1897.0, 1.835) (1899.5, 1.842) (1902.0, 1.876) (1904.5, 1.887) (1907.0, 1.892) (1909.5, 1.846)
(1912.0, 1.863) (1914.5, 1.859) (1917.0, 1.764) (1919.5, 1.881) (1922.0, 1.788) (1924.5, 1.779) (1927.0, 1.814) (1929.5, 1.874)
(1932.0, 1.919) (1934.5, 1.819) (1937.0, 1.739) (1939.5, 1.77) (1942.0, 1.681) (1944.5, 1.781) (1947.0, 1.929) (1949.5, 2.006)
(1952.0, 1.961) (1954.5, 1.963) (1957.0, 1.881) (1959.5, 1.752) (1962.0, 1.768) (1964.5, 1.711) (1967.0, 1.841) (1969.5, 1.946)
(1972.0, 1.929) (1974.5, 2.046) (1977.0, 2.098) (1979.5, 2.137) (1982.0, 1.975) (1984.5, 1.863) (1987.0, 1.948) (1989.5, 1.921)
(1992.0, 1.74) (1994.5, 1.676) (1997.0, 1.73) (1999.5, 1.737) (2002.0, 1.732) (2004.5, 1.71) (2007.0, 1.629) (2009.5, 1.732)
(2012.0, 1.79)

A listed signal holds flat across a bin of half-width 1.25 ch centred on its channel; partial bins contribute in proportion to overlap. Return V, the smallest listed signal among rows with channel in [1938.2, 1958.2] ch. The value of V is 1.681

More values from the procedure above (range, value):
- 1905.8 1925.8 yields 1.764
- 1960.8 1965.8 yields 1.711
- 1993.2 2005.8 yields 1.676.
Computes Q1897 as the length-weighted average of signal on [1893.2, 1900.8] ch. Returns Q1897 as 1.82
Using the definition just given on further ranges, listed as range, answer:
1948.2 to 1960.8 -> 1.91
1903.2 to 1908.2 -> 1.89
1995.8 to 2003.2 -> 1.73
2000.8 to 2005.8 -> 1.72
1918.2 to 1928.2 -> 1.82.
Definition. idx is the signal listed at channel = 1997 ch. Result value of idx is 1.73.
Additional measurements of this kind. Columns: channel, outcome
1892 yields 1.83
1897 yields 1.835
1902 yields 1.876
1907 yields 1.892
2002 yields 1.732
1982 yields 1.975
